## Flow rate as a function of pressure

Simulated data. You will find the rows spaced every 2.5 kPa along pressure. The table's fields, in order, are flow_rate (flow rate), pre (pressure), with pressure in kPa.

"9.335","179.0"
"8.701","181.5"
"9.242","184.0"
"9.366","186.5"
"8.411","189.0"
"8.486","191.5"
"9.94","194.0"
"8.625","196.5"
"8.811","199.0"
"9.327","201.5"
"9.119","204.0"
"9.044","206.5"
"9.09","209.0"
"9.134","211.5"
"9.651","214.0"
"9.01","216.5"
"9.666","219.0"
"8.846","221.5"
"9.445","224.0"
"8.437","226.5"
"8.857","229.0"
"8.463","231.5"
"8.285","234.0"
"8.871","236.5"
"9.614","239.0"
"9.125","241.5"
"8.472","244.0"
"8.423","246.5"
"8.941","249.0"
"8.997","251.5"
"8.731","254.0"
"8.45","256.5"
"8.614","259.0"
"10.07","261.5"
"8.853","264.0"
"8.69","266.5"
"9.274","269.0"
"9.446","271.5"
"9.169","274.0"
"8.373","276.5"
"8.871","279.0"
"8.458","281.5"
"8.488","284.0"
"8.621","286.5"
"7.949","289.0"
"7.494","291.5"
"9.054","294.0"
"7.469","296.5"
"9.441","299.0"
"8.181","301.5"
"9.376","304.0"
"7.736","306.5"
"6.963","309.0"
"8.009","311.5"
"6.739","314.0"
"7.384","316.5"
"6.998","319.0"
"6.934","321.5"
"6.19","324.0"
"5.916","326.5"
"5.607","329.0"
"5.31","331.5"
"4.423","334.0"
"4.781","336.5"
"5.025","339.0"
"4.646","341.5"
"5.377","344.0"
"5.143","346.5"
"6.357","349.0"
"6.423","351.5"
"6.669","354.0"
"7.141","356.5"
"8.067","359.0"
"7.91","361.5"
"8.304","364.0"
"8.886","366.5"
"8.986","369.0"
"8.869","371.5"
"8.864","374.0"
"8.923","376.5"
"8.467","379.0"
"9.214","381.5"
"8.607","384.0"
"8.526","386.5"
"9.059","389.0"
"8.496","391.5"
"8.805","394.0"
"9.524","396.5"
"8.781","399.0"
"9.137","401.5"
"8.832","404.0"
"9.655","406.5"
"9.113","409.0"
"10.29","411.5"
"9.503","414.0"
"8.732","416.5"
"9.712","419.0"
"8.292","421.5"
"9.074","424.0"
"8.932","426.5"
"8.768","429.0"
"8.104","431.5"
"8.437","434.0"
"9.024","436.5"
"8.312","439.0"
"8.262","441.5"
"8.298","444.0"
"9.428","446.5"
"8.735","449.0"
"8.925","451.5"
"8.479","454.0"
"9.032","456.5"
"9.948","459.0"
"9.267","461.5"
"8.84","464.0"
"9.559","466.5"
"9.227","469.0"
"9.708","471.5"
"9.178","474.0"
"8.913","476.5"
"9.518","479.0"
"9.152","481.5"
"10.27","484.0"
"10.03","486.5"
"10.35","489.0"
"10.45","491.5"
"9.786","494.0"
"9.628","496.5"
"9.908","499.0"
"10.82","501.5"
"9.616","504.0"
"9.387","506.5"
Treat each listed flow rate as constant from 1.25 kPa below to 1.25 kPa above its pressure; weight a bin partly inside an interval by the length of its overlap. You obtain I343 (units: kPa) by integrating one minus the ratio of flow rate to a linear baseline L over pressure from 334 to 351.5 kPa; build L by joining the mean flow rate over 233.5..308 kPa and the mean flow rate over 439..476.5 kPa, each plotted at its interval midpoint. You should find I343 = 7.11 kPa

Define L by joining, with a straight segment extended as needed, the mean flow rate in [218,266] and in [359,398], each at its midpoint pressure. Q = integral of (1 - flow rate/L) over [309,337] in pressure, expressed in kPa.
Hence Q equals 8.0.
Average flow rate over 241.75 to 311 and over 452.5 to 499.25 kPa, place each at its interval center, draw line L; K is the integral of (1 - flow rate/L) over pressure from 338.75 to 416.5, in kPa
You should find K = 7.9 kPa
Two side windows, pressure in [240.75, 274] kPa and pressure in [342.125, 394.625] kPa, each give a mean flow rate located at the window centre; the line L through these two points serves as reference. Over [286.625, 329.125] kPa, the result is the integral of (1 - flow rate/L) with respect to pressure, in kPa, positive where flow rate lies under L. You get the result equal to 4.52 kPa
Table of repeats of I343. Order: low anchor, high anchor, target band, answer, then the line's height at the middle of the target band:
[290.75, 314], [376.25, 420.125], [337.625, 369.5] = 6.89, 8.64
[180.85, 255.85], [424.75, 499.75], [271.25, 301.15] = 1.68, 9.04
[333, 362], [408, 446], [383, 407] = -3.83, 7.7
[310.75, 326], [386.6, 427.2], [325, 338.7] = 3.88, 7.28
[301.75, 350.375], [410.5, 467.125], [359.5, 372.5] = -2.37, 7.23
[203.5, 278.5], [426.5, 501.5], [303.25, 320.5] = 2.89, 9.06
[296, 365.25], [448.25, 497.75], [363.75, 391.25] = -4.25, 7.62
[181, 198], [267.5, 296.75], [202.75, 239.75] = -0.76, 8.85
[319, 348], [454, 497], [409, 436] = -3.31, 8.03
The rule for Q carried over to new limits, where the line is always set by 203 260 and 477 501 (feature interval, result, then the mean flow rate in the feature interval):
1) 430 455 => 2.9 kPa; 8.6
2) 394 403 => 0.4 kPa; 9.09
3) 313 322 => 2.2 kPa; 7.03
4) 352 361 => 2.0 kPa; 7.27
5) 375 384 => 0.6 kPa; 8.83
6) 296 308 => 0.9 kPa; 8.47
